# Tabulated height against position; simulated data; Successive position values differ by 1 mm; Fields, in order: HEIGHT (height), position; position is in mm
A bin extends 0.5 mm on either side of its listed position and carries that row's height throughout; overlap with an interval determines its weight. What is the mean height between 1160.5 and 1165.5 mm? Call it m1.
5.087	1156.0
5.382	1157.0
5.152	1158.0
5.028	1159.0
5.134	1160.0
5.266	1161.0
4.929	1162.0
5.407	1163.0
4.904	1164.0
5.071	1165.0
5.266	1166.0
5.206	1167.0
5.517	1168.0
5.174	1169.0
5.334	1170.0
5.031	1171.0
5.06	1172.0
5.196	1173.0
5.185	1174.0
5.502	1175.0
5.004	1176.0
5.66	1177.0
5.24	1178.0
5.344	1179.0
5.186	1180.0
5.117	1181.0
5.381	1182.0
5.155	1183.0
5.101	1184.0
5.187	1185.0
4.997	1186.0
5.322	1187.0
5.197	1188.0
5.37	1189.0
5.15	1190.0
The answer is 5.12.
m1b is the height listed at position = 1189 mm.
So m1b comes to 5.37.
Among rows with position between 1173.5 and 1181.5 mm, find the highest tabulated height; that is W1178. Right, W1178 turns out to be 5.66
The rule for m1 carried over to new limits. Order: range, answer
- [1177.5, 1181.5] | 5.22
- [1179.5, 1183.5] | 5.21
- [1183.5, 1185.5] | 5.14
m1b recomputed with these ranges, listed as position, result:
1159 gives 5.028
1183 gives 5.155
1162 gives 4.929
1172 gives 5.06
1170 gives 5.334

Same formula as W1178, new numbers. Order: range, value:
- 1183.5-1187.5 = 5.322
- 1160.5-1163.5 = 5.407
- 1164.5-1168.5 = 5.517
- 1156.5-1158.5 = 5.382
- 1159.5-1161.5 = 5.266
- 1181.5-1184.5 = 5.381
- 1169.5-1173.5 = 5.334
